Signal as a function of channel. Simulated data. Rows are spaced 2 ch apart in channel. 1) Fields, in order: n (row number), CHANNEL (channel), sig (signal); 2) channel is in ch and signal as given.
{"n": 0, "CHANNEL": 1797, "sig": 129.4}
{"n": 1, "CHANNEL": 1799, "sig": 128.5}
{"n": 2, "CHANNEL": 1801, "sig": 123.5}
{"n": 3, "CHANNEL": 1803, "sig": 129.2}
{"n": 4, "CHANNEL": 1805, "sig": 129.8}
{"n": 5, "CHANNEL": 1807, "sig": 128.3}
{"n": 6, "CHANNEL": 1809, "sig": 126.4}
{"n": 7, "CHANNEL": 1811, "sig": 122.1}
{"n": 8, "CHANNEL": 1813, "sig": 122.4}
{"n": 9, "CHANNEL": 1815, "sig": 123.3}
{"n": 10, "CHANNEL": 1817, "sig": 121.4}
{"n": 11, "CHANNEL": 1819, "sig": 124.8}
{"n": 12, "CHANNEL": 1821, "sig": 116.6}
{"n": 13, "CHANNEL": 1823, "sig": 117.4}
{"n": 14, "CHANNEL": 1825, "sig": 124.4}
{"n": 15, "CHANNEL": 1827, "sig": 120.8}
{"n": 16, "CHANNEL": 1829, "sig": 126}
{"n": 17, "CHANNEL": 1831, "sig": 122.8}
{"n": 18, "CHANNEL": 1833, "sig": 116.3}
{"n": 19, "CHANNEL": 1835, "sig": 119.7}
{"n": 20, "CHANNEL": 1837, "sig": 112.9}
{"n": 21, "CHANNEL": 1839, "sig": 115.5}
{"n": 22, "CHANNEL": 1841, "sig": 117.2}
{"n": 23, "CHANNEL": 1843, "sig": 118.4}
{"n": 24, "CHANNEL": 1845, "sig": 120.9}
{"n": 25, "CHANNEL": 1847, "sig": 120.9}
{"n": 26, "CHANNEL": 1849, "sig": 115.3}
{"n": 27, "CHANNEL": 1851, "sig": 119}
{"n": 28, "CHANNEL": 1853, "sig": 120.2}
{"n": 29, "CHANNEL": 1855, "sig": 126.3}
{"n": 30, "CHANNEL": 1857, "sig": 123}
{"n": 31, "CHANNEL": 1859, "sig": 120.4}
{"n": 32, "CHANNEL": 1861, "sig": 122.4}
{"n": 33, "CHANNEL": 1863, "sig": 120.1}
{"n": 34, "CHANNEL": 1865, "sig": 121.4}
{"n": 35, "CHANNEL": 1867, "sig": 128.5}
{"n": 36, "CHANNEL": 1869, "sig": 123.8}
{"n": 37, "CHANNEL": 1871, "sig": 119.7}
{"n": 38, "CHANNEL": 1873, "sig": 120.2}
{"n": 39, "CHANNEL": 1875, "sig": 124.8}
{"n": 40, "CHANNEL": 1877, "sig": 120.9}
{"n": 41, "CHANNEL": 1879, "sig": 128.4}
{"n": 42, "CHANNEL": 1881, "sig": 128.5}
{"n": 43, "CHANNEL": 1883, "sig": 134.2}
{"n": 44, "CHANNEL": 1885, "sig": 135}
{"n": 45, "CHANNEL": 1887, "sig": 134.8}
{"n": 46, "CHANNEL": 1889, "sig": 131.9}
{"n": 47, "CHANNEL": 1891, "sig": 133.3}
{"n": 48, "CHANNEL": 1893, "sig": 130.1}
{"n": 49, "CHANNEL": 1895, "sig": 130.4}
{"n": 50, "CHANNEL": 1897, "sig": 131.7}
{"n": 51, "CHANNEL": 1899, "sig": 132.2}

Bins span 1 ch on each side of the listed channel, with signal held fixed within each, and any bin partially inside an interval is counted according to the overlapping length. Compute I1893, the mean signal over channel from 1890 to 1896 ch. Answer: 131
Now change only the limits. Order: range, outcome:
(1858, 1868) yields 123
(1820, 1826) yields 119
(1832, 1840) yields 116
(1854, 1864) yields 122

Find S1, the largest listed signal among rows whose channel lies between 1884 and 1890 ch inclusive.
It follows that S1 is 135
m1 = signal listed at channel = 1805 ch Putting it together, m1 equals 129.8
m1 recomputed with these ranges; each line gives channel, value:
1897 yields 131.7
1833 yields 116.3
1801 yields 123.5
